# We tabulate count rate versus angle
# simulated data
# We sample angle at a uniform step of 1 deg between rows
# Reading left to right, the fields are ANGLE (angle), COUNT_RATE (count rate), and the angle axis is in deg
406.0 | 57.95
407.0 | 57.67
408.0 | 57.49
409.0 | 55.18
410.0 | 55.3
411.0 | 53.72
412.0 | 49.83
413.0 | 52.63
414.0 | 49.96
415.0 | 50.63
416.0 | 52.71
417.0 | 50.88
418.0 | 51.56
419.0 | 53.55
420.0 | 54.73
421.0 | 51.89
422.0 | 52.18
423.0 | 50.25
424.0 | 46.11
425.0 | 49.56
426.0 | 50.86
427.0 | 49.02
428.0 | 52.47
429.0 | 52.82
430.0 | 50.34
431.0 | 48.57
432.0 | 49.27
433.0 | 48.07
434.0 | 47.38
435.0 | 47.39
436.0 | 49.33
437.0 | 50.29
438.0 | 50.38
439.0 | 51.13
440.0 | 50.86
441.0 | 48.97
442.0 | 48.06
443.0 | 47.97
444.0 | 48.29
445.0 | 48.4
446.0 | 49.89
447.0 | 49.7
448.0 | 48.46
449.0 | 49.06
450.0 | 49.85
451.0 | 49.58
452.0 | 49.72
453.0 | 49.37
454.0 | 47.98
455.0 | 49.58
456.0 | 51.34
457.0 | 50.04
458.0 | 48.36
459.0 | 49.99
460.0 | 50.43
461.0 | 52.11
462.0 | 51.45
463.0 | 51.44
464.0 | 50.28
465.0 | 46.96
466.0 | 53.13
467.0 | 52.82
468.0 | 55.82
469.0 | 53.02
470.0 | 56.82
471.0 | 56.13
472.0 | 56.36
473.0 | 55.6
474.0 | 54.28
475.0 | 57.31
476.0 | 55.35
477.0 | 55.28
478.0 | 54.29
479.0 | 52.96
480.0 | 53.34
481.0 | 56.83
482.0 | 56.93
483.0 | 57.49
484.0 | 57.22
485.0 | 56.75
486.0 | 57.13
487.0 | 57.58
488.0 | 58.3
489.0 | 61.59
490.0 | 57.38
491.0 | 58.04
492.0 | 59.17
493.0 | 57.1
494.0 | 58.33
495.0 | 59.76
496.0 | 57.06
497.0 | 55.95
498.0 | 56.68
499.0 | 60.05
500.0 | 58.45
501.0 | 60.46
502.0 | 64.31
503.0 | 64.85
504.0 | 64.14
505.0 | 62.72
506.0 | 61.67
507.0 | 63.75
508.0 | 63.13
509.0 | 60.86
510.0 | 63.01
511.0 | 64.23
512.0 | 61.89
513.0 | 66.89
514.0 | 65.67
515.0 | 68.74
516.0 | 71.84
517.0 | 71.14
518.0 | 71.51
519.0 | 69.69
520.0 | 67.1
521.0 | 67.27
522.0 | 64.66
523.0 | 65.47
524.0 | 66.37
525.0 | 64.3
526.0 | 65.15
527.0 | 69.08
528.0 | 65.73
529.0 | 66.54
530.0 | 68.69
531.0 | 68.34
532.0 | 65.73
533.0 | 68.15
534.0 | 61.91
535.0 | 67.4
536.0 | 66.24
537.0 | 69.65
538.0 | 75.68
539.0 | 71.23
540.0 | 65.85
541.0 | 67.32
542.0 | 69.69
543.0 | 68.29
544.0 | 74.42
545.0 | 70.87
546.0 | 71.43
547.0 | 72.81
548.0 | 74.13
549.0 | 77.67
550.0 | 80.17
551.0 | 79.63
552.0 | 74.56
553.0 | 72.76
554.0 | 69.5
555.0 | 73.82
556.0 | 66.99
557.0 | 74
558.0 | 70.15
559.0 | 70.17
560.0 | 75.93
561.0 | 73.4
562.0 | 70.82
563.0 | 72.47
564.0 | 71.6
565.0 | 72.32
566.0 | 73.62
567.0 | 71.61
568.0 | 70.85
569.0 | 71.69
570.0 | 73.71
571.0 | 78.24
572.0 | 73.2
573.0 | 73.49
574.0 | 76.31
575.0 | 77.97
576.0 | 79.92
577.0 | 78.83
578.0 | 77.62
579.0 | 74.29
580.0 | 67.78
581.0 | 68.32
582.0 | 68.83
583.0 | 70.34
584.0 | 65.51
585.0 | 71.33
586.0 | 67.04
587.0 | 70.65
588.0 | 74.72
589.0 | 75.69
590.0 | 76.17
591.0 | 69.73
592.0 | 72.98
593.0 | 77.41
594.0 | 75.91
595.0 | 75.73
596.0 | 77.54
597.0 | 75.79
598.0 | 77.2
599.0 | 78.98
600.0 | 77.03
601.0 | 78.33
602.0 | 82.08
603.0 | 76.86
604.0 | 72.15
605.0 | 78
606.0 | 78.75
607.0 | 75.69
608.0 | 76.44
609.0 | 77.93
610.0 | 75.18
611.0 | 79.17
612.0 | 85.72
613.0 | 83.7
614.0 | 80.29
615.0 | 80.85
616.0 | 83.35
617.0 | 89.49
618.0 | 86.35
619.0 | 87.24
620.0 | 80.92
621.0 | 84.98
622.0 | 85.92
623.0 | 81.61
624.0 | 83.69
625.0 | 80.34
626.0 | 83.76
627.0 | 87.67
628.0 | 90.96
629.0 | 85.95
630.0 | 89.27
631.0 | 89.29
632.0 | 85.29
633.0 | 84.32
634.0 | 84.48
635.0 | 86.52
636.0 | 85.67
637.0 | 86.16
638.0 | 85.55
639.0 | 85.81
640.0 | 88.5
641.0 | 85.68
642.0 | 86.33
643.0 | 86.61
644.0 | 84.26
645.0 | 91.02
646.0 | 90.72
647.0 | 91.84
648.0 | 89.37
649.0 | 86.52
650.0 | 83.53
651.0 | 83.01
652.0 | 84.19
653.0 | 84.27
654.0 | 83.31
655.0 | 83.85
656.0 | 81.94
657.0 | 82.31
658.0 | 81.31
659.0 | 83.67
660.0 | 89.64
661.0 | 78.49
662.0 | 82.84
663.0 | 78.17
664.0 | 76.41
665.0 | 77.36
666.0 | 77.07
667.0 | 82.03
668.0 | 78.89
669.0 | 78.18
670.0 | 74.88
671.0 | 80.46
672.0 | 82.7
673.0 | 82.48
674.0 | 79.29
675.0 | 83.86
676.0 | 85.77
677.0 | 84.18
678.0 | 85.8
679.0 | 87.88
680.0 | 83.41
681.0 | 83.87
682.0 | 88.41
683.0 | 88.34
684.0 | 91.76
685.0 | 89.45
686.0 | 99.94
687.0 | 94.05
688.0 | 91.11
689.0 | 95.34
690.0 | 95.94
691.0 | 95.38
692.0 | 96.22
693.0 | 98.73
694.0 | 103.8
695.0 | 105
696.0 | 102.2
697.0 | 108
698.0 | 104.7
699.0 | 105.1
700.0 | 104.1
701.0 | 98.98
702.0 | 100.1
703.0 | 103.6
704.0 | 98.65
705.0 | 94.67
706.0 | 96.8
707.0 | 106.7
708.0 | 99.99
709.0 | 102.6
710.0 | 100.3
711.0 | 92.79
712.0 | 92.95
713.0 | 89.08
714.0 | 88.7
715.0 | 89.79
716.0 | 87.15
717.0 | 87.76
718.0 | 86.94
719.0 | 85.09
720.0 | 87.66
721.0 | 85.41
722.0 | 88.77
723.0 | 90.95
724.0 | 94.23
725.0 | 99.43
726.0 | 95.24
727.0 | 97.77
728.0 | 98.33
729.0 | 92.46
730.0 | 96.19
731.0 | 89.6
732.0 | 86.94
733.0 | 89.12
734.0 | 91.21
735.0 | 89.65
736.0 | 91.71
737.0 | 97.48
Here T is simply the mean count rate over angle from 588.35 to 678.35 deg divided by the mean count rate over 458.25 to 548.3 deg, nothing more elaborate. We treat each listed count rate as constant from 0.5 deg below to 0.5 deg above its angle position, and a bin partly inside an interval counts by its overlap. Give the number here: 1.33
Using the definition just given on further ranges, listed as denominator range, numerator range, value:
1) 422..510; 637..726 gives 1.67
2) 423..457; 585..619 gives 1.57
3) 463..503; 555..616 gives 1.32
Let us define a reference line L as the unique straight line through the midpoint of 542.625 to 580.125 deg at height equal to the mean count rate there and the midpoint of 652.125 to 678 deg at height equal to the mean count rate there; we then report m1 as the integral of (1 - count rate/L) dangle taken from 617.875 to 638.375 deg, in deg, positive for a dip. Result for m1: -1.78 deg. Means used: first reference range 73.7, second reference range 81.5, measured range 85.5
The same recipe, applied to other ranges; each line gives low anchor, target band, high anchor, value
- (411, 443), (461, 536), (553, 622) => 1.44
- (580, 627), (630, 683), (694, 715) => 2.94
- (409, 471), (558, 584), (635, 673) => -0.86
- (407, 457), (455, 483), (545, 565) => 1.99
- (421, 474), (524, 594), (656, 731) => -2.96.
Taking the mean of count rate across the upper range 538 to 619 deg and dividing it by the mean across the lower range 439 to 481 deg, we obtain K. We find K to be 1.45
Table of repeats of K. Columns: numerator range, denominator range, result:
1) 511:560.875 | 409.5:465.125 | 1.39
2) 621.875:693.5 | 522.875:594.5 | 1.20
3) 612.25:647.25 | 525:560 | 1.22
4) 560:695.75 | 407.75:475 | 1.60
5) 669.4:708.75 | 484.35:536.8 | 1.48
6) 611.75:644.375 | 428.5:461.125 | 1.73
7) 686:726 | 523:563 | 1.37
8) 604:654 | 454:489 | 1.56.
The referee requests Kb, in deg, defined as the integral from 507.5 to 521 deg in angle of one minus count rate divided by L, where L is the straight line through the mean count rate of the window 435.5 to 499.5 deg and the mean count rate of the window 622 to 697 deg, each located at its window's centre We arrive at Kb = -1.1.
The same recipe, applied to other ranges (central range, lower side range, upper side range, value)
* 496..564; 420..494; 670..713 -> -2.7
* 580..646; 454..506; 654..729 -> -2.2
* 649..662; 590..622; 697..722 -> 0.5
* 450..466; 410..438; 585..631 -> 1.7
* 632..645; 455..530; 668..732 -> -0.5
